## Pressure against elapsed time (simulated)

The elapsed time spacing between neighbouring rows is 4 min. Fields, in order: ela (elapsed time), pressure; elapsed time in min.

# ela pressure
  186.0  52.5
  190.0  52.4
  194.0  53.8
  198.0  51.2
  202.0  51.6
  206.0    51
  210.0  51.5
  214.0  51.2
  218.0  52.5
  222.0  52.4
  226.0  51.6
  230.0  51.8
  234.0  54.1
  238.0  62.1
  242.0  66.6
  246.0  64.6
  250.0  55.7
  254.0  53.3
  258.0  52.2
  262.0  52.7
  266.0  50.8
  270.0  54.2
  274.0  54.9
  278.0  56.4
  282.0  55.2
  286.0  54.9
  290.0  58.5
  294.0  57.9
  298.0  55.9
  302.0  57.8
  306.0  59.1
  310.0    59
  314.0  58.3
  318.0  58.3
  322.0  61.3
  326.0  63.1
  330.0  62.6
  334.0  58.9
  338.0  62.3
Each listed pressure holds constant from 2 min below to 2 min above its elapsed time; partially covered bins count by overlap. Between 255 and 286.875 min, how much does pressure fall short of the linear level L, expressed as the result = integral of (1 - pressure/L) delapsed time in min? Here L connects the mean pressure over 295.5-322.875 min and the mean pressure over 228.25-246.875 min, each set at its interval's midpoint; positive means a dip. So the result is 2.8 min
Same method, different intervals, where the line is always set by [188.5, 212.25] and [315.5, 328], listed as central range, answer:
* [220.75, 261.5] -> -1.1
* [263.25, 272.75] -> 0.7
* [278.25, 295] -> 0.5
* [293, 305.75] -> 0.4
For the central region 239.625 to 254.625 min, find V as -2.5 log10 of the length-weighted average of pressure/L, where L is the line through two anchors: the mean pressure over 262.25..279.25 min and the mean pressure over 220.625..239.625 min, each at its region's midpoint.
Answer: -0.13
